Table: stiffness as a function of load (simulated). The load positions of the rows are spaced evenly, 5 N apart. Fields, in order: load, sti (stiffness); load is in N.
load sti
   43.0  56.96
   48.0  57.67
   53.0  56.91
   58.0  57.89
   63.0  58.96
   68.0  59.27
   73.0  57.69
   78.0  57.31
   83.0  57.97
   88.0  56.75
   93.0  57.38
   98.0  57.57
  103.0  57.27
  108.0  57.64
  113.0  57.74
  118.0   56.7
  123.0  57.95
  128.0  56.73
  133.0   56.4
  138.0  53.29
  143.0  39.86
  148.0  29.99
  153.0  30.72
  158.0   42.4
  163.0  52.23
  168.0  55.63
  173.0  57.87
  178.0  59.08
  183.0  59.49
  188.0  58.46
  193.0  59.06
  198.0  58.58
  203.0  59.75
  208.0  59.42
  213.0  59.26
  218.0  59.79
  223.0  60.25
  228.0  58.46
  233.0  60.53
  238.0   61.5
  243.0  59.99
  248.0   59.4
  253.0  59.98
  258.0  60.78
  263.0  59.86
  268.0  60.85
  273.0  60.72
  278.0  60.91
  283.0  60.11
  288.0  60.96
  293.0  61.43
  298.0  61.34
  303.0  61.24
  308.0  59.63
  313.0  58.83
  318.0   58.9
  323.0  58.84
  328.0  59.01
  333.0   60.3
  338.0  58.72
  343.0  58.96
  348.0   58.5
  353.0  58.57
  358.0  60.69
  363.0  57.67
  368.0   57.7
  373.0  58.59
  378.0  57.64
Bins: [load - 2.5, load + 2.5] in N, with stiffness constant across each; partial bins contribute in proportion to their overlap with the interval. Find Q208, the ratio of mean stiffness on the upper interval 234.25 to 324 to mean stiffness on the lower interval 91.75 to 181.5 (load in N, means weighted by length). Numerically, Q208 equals 1.16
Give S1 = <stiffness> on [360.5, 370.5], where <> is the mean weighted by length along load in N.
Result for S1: 57.7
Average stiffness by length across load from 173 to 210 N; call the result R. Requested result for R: 59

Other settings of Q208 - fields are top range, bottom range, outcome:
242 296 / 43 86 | 1.04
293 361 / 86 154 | 1.14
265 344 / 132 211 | 1.16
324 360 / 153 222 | 1.06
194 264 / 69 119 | 1.04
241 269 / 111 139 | 1.06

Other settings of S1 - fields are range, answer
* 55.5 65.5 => 58.4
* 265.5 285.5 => 60.6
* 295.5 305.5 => 61.3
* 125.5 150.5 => 47.3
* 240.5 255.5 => 59.8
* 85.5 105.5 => 57.2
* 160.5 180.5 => 56.2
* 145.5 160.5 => 34.4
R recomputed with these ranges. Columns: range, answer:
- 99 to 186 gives 52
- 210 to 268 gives 60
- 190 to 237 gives 59.5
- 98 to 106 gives 57.4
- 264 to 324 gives 60.3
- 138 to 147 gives 41.9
